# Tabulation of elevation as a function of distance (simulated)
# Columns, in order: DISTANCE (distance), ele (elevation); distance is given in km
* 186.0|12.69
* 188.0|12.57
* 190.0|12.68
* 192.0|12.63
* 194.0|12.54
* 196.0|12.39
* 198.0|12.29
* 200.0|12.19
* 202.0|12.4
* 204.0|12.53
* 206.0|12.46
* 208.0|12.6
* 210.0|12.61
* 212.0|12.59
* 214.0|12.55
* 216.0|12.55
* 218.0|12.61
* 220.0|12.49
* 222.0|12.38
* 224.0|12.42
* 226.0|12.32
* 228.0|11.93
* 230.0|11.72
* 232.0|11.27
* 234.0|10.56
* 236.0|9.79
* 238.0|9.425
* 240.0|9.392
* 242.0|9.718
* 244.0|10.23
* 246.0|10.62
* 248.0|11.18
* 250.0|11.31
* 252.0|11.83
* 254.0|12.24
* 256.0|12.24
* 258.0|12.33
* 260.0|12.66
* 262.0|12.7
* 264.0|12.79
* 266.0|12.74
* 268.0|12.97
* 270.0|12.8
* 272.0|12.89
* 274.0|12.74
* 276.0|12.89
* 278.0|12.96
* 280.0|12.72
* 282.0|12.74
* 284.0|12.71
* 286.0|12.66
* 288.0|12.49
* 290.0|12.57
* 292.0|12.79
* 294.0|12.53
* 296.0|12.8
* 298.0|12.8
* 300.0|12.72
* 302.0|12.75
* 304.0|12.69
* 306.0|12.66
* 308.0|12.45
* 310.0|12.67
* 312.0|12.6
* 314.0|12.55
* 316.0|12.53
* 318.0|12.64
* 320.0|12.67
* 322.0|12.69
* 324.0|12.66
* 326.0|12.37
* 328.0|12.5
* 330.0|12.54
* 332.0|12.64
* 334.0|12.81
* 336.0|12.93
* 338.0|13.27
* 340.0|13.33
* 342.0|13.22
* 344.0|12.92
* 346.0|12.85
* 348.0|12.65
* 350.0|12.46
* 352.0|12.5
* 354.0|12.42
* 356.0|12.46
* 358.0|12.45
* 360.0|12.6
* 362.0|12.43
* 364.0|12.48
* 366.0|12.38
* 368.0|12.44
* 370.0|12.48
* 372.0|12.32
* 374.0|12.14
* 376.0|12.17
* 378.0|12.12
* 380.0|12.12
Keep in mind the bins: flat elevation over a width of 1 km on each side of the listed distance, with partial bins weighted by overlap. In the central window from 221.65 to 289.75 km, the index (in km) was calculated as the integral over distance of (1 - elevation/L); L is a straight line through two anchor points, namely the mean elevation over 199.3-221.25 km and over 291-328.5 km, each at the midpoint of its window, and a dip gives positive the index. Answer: 3.6 km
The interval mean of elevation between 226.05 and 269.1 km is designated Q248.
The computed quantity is 11.4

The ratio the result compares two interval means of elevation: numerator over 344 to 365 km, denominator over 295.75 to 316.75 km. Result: 0.99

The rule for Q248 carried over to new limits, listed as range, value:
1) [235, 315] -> 12.2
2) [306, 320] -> 12.6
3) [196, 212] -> 12.4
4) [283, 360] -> 12.7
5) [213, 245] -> 11.3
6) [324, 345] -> 12.8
